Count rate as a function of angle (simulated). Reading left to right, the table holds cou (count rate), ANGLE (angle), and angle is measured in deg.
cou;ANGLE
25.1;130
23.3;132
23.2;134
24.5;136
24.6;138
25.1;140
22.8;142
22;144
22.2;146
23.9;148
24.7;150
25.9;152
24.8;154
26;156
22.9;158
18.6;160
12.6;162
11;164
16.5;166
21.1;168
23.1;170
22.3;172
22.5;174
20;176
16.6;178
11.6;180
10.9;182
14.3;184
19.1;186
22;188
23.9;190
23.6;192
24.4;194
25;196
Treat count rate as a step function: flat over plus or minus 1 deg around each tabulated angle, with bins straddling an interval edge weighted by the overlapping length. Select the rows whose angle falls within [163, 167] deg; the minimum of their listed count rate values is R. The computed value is 11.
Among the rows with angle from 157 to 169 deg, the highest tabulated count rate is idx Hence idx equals 22.9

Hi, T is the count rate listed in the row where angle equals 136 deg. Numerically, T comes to 24.5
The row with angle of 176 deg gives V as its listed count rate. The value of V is 20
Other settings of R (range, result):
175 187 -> 10.9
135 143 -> 22.8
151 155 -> 24.8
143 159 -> 22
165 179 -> 16.5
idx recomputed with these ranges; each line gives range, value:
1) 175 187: 20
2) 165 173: 23.1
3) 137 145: 25.1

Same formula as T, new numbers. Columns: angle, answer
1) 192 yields 23.6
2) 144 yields 22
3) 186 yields 19.1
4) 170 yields 23.1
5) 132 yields 23.3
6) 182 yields 10.9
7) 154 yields 24.8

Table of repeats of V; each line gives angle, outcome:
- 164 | 11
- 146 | 22.2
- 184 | 14.3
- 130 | 25.1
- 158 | 22.9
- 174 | 22.5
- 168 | 21.1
